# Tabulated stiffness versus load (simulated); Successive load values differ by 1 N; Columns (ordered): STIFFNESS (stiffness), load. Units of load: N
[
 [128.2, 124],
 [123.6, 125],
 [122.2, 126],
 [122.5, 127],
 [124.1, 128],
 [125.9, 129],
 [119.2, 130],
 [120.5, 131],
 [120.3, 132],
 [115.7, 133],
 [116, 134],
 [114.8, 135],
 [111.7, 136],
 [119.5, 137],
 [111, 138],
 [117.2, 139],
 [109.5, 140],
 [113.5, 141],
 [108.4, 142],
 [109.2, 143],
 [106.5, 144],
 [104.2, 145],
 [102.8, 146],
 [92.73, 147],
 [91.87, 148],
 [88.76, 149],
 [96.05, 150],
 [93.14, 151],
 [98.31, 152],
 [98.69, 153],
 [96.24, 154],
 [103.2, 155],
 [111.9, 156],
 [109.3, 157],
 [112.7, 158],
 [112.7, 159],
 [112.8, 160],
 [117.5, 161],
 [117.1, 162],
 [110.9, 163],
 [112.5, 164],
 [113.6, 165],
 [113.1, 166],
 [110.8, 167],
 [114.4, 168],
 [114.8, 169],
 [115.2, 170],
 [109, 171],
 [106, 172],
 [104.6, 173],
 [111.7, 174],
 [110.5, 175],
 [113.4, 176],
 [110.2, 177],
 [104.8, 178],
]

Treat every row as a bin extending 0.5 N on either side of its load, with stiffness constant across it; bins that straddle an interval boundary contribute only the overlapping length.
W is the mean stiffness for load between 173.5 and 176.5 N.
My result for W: 112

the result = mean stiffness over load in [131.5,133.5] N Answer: 118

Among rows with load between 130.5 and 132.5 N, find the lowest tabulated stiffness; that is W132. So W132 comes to 120.3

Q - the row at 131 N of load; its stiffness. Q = 120.5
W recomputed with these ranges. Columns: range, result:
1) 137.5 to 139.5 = 114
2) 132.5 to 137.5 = 116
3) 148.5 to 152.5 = 94.1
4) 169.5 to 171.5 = 112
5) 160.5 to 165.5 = 114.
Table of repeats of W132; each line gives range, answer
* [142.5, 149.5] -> 88.76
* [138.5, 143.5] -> 108.4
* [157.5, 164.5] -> 110.9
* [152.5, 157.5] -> 96.24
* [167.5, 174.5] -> 104.6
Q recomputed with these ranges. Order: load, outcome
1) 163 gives 110.9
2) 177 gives 110.2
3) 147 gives 92.73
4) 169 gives 114.8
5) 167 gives 110.8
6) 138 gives 111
